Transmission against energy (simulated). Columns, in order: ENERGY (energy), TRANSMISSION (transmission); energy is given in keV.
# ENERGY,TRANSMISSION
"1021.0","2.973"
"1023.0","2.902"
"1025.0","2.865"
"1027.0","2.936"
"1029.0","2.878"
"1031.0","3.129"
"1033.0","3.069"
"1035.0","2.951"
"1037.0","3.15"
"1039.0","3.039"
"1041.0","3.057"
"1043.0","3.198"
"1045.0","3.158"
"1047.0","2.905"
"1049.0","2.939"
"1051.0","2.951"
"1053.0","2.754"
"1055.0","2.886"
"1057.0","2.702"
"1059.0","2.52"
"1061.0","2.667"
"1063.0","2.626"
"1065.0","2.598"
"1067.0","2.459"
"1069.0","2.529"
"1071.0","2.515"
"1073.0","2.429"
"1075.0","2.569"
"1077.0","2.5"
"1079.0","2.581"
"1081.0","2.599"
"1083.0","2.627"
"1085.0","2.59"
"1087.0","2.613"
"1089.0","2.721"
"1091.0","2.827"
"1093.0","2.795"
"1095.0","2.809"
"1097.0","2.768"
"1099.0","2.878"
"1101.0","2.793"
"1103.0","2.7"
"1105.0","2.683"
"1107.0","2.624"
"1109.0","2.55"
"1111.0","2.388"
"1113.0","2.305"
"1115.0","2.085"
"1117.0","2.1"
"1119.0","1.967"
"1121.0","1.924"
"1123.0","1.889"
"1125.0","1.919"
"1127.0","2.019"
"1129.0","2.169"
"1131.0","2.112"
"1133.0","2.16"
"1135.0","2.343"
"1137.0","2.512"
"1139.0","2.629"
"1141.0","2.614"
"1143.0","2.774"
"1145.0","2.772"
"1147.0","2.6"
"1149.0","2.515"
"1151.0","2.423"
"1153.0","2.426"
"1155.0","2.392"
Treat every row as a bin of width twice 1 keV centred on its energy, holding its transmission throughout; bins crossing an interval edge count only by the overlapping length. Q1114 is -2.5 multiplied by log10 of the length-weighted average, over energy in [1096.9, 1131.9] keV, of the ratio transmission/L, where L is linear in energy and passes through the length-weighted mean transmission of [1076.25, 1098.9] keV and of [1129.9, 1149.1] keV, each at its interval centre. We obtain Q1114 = 0.12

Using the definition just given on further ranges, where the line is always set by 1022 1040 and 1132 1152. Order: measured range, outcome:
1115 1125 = 0.31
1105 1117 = 0.12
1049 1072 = 0.08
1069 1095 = 0.06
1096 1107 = -0.02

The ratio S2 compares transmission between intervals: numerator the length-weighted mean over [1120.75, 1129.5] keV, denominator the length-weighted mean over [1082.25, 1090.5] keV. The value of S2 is 0.75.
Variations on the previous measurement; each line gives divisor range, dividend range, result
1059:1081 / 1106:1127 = 0.85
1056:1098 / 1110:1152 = 0.88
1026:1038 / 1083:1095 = 0.90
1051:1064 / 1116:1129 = 0.73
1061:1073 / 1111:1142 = 0.86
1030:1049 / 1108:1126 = 0.69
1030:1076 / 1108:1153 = 0.82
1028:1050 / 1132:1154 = 0.83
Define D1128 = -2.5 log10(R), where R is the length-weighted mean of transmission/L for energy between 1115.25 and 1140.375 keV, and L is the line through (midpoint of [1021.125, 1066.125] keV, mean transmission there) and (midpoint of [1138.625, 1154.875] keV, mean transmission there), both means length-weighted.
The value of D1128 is 0.22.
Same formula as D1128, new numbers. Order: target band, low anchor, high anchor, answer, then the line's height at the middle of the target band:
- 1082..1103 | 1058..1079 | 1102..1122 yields -0.13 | 2.43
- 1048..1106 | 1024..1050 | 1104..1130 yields -0.03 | 2.61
